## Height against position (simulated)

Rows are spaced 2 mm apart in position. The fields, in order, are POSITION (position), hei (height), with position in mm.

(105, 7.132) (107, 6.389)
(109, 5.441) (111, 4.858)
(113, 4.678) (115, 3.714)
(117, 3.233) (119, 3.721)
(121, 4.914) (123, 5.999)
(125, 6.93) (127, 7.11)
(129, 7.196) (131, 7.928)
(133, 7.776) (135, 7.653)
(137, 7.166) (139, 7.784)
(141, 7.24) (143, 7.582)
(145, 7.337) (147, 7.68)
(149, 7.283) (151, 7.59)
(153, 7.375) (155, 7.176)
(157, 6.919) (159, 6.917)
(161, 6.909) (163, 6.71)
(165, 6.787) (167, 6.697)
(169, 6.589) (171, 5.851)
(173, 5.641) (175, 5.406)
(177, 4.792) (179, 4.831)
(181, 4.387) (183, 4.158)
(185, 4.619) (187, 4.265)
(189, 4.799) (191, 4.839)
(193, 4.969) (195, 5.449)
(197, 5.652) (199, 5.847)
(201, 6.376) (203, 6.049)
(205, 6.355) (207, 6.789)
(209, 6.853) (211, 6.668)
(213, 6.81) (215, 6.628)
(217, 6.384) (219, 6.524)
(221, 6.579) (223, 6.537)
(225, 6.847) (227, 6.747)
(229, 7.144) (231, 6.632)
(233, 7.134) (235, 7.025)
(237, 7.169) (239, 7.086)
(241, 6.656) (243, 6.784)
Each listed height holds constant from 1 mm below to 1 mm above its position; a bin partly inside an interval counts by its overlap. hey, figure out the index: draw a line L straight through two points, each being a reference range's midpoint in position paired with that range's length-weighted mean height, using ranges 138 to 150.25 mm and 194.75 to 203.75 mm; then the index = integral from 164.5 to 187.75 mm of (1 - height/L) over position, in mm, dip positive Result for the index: 4.5 mm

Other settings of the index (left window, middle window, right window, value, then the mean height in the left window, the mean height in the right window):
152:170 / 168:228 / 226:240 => 9.8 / 6.9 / 6.99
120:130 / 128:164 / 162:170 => -4.3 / 6.43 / 6.7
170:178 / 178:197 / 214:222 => 3.3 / 5.42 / 6.53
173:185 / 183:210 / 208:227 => 0.5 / 4.78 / 6.65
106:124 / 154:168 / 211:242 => -3.2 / 4.77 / 6.79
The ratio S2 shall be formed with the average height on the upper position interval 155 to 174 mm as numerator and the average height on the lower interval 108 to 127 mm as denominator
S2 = 1.3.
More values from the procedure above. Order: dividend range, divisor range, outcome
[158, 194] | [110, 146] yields 0.88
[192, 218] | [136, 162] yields 0.85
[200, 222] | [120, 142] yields 0.93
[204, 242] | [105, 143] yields 1.10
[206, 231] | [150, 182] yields 1.07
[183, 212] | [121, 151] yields 0.78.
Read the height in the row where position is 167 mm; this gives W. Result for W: 6.697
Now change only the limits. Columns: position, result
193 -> 4.969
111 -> 4.858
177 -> 4.792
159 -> 6.917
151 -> 7.59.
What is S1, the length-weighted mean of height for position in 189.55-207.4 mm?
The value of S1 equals 5.76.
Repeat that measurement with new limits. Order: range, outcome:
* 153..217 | 5.93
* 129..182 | 6.78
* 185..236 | 6.2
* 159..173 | 6.55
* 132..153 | 7.5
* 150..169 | 6.99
